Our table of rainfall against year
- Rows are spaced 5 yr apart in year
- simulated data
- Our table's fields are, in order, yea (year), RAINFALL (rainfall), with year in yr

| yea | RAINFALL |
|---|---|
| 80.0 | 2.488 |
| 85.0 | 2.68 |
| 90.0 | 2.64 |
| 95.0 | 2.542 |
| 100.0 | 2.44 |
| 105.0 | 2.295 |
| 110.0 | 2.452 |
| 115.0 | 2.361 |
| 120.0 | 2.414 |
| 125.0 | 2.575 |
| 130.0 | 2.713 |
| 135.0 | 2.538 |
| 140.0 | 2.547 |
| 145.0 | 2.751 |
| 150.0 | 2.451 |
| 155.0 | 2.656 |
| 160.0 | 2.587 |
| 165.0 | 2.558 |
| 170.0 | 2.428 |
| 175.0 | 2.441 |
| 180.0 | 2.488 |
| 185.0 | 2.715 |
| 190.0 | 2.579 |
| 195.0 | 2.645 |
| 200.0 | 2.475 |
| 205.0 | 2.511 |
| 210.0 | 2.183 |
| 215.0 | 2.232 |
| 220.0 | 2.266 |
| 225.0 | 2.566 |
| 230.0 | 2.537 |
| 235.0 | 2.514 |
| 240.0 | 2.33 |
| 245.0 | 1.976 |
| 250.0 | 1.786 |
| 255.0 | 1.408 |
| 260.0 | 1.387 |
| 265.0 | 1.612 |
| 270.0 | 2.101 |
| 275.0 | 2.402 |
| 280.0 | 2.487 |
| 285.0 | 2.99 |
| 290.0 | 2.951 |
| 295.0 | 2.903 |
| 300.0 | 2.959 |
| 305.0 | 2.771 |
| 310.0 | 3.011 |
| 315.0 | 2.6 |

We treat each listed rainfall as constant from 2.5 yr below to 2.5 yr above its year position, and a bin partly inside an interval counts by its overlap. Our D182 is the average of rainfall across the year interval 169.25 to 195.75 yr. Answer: 2.55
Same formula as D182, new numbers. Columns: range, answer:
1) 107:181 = 2.53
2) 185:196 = 2.63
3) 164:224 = 2.46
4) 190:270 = 2.17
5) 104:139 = 2.49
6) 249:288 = 2.04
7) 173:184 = 2.5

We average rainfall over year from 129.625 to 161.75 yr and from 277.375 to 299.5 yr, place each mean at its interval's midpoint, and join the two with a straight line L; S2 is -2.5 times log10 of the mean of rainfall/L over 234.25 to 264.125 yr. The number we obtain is 0.440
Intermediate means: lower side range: 2.6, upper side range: 2.84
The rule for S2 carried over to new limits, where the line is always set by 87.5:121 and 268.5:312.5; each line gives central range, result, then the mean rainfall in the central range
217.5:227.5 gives 0.10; 2.42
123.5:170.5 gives -0.03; 2.59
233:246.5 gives 0.17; 2.29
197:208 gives 0.05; 2.49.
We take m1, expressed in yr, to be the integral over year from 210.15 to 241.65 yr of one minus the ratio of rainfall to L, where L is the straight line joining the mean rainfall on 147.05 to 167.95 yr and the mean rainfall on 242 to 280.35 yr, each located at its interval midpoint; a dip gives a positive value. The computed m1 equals -4.4 yr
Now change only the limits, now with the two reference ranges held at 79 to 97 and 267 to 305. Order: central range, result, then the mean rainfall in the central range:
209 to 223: 2.1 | 2.24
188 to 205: 0.5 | 2.56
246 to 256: 3.7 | 1.68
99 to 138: 2.0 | 2.48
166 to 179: 0.9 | 2.45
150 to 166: 0.3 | 2.58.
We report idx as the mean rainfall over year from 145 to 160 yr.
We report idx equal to 2.59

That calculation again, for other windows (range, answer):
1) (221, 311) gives 2.36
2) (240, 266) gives 1.7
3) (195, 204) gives 2.53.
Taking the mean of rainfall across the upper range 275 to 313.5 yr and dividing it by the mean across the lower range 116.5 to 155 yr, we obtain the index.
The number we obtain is 1.1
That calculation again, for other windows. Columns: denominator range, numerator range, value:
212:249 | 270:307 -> 1.18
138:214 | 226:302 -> 0.91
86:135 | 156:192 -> 1.02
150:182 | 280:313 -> 1.15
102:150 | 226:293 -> 0.88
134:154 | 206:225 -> 0.89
